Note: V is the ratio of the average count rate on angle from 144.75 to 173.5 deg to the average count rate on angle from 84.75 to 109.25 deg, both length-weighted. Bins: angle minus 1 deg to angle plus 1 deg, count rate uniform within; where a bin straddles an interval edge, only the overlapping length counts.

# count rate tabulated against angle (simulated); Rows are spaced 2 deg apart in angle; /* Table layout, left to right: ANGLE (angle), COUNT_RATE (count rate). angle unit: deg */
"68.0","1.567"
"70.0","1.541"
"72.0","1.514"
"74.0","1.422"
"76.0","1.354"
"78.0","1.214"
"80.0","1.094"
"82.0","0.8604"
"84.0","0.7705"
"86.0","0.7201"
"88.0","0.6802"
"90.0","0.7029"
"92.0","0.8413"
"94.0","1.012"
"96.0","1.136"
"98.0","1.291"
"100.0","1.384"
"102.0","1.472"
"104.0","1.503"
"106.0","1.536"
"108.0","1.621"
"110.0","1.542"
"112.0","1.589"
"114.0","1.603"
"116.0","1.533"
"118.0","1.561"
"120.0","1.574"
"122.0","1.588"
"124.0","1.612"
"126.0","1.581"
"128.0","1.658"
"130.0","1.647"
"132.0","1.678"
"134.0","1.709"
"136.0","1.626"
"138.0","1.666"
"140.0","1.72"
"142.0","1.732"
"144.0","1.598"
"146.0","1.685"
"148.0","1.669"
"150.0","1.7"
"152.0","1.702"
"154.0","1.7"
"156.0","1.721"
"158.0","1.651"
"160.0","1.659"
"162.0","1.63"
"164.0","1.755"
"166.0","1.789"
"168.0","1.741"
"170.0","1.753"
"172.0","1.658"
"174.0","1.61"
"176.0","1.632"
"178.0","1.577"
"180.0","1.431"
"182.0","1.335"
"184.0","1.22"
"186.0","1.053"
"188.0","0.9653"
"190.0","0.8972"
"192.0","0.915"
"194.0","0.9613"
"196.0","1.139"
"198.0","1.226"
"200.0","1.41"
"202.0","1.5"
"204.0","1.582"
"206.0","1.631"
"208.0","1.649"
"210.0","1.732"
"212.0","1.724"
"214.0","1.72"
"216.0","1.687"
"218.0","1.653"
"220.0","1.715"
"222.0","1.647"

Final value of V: 1.47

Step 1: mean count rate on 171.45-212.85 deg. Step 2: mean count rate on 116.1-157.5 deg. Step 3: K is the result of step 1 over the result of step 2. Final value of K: 0.8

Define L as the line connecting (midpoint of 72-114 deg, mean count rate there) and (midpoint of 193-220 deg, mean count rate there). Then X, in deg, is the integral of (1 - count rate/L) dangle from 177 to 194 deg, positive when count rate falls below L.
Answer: 3.4 deg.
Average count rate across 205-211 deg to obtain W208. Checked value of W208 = 1.67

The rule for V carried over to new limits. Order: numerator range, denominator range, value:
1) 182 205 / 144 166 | 0.70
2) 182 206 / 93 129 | 0.80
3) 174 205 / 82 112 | 1.09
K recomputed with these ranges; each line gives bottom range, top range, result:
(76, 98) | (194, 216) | 1.61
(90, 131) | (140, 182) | 1.15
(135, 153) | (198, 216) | 0.95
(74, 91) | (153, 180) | 1.75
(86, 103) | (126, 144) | 1.60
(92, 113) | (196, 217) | 1.13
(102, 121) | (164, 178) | 1.09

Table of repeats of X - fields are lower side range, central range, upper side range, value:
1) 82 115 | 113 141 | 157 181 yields -4.85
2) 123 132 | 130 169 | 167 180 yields -1.26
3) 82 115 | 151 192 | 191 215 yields -4.55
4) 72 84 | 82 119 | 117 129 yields 4.43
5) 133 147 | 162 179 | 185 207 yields -3.16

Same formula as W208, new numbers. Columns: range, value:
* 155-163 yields 1.67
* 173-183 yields 1.52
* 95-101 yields 1.27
